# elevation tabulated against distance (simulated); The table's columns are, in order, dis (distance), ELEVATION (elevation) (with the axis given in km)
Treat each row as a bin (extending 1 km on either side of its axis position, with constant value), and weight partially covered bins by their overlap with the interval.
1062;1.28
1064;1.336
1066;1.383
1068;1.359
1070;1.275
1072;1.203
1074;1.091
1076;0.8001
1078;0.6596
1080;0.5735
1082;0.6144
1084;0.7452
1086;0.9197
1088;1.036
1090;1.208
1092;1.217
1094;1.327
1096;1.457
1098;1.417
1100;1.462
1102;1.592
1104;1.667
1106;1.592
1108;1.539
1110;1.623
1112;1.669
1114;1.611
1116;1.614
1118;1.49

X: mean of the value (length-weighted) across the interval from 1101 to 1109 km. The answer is 1.6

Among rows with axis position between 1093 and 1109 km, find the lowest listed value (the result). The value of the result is 1.327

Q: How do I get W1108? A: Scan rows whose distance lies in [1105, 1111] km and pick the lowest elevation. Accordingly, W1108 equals 1.539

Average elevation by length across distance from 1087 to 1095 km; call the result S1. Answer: 1.2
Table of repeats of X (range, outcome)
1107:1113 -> 1.61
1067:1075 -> 1.23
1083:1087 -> 0.832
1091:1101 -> 1.38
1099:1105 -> 1.57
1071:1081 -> 0.865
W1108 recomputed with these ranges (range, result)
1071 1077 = 0.8001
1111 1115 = 1.611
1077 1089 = 0.5735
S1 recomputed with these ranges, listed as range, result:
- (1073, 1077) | 0.946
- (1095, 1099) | 1.44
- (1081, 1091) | 0.905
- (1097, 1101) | 1.44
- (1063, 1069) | 1.36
